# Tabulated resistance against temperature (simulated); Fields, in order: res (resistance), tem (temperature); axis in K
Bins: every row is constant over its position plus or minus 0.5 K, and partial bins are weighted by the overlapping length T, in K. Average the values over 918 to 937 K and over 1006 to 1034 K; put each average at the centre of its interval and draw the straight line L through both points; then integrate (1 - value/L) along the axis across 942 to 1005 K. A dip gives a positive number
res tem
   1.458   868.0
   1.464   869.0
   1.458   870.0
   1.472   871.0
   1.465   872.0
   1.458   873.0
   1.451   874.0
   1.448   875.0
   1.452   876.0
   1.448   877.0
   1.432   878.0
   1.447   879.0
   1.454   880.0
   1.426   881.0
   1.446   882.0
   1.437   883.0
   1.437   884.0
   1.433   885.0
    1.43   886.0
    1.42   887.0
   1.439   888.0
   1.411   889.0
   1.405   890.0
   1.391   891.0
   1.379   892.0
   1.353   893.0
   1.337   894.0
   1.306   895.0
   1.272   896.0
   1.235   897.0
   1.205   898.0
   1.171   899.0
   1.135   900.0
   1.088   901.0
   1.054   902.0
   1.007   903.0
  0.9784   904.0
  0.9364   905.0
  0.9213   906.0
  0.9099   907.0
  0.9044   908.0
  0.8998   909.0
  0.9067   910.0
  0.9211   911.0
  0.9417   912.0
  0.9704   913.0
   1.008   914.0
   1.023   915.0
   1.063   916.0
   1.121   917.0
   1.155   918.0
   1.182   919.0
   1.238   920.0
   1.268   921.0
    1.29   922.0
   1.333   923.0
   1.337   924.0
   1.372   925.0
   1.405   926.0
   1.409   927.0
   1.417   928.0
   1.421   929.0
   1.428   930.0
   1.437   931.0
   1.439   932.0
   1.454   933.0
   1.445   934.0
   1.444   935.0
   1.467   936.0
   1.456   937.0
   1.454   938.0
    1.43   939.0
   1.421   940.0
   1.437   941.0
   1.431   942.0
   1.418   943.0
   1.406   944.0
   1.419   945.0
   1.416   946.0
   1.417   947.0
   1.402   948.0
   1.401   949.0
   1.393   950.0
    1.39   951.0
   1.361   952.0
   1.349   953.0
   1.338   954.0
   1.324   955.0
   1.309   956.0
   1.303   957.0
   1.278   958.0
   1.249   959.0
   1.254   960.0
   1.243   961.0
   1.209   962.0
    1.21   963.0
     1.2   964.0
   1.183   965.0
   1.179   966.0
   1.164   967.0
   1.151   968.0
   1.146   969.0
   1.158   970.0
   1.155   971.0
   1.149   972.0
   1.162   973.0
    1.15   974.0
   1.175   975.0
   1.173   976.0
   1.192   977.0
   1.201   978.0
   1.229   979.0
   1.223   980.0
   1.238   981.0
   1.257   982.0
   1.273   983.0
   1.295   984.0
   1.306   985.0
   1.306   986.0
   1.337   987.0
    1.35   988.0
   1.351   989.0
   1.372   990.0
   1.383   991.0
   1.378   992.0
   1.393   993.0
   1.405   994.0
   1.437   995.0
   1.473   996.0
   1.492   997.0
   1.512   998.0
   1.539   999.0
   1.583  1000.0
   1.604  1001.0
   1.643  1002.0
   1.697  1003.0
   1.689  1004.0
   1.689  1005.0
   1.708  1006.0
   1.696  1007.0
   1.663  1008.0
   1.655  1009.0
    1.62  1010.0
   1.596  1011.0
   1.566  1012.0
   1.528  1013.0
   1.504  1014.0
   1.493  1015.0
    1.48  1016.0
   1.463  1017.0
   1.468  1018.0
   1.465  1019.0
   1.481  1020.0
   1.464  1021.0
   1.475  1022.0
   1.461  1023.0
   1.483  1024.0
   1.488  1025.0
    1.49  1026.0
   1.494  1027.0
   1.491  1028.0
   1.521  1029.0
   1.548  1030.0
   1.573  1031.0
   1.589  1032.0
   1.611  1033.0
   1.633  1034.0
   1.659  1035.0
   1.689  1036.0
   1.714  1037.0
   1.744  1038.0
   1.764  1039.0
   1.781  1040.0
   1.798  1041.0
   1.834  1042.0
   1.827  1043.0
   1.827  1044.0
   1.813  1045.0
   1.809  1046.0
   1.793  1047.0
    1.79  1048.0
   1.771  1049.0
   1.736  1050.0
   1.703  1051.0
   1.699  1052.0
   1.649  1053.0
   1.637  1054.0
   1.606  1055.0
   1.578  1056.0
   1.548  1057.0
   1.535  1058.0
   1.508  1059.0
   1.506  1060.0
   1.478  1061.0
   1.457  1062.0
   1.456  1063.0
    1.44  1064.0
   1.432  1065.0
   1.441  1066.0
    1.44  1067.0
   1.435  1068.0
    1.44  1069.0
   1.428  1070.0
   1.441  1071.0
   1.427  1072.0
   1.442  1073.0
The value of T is 5.3 K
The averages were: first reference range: 1.37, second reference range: 1.54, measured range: 1.33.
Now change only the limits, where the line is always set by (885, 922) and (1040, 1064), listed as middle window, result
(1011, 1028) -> 0.7 K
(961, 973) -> 1.7 K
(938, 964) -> -0.7 K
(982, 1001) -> 0.8 K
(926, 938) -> -1.8 K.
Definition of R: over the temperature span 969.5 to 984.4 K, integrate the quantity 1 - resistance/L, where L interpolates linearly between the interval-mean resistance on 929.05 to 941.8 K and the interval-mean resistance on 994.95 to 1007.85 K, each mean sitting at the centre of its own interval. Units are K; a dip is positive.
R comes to 3.3 K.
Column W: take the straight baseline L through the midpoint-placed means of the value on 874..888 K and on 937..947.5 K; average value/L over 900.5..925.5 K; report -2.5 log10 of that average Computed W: 0.31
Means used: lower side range 1.44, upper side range 1.43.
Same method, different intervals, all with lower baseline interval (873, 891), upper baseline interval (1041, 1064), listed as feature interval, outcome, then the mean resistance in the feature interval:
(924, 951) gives 0.06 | 1.42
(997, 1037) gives 0.03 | 1.57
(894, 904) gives 0.25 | 1.16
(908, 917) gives 0.45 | 0.972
